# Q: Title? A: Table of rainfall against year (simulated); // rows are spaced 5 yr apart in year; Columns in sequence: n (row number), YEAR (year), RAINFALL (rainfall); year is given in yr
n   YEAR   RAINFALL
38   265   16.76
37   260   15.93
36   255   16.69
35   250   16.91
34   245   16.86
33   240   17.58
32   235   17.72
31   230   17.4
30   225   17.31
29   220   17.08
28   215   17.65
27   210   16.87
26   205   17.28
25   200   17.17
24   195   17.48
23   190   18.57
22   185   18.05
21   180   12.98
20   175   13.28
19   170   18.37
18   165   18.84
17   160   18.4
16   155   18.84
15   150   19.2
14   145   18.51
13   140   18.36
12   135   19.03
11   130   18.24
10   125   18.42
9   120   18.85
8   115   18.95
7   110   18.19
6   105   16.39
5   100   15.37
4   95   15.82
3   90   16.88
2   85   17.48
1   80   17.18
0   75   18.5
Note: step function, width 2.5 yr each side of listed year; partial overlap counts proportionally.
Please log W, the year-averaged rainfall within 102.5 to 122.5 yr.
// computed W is 18.1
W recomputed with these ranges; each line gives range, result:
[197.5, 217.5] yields 17.2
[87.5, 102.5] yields 16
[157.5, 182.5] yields 16.4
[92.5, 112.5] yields 16.4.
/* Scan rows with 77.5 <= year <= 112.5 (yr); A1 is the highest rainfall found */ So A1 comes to 18.19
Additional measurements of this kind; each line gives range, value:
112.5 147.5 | 19.03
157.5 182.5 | 18.84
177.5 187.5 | 18.05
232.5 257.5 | 17.72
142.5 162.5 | 19.2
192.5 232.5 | 17.65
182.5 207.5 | 18.57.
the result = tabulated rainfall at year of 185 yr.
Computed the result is 18.05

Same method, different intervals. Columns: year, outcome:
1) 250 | 16.91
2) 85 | 17.48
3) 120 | 18.85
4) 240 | 17.58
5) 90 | 16.88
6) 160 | 18.4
